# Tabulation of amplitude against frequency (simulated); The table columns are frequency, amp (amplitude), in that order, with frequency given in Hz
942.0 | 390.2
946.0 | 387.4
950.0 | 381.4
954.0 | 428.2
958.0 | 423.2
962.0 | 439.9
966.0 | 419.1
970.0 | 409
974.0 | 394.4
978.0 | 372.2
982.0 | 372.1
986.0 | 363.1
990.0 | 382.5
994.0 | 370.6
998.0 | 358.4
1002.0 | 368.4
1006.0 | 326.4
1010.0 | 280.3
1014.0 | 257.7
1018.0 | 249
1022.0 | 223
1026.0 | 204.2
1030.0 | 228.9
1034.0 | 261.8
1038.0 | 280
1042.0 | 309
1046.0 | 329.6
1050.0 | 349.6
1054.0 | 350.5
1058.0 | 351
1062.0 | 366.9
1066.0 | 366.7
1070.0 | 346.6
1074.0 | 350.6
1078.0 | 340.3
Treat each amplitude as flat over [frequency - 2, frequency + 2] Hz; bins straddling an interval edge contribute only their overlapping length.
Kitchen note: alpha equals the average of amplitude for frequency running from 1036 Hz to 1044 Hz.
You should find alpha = 294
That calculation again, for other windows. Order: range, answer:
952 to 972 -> 424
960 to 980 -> 407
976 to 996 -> 372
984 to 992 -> 373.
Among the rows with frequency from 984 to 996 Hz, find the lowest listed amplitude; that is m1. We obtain 363.1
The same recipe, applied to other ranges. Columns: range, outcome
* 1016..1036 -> 204.2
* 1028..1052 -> 228.9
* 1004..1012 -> 280.3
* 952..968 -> 419.1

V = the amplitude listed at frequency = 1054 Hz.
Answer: 350.5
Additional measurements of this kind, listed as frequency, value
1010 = 280.3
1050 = 349.6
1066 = 366.7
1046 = 329.6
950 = 381.4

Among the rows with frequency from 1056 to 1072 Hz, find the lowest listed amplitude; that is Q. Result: 346.6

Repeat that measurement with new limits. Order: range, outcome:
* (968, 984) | 372.1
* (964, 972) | 409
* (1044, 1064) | 329.6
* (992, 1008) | 326.4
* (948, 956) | 381.4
